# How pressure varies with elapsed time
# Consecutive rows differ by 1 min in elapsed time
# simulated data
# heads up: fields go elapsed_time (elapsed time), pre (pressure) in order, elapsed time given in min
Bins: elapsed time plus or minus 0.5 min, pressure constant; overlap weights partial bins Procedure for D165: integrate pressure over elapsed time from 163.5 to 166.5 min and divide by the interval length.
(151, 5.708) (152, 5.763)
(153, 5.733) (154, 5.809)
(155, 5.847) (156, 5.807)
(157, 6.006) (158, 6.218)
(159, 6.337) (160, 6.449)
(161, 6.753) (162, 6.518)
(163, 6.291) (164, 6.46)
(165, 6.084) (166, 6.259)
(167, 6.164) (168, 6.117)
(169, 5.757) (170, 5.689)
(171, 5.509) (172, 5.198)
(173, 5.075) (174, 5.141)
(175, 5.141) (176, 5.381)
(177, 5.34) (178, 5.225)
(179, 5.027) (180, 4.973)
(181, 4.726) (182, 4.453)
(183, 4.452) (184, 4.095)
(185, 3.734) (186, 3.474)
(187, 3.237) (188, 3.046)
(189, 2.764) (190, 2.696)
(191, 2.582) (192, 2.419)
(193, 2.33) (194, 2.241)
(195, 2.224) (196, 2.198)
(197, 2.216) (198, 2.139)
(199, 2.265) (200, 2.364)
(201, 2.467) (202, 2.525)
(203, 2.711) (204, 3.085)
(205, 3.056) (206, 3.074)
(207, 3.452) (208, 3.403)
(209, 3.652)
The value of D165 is 6.27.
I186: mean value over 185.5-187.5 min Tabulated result 3.36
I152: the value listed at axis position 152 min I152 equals 5.763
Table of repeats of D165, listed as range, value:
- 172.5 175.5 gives 5.12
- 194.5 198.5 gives 2.19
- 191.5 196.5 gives 2.28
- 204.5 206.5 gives 3.06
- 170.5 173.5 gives 5.26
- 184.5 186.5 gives 3.6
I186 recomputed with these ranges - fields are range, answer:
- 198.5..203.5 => 2.47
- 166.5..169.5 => 6.01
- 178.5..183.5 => 4.73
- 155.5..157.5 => 5.91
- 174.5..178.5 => 5.27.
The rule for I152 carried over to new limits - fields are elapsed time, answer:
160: 6.449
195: 2.224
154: 5.809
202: 2.525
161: 6.753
